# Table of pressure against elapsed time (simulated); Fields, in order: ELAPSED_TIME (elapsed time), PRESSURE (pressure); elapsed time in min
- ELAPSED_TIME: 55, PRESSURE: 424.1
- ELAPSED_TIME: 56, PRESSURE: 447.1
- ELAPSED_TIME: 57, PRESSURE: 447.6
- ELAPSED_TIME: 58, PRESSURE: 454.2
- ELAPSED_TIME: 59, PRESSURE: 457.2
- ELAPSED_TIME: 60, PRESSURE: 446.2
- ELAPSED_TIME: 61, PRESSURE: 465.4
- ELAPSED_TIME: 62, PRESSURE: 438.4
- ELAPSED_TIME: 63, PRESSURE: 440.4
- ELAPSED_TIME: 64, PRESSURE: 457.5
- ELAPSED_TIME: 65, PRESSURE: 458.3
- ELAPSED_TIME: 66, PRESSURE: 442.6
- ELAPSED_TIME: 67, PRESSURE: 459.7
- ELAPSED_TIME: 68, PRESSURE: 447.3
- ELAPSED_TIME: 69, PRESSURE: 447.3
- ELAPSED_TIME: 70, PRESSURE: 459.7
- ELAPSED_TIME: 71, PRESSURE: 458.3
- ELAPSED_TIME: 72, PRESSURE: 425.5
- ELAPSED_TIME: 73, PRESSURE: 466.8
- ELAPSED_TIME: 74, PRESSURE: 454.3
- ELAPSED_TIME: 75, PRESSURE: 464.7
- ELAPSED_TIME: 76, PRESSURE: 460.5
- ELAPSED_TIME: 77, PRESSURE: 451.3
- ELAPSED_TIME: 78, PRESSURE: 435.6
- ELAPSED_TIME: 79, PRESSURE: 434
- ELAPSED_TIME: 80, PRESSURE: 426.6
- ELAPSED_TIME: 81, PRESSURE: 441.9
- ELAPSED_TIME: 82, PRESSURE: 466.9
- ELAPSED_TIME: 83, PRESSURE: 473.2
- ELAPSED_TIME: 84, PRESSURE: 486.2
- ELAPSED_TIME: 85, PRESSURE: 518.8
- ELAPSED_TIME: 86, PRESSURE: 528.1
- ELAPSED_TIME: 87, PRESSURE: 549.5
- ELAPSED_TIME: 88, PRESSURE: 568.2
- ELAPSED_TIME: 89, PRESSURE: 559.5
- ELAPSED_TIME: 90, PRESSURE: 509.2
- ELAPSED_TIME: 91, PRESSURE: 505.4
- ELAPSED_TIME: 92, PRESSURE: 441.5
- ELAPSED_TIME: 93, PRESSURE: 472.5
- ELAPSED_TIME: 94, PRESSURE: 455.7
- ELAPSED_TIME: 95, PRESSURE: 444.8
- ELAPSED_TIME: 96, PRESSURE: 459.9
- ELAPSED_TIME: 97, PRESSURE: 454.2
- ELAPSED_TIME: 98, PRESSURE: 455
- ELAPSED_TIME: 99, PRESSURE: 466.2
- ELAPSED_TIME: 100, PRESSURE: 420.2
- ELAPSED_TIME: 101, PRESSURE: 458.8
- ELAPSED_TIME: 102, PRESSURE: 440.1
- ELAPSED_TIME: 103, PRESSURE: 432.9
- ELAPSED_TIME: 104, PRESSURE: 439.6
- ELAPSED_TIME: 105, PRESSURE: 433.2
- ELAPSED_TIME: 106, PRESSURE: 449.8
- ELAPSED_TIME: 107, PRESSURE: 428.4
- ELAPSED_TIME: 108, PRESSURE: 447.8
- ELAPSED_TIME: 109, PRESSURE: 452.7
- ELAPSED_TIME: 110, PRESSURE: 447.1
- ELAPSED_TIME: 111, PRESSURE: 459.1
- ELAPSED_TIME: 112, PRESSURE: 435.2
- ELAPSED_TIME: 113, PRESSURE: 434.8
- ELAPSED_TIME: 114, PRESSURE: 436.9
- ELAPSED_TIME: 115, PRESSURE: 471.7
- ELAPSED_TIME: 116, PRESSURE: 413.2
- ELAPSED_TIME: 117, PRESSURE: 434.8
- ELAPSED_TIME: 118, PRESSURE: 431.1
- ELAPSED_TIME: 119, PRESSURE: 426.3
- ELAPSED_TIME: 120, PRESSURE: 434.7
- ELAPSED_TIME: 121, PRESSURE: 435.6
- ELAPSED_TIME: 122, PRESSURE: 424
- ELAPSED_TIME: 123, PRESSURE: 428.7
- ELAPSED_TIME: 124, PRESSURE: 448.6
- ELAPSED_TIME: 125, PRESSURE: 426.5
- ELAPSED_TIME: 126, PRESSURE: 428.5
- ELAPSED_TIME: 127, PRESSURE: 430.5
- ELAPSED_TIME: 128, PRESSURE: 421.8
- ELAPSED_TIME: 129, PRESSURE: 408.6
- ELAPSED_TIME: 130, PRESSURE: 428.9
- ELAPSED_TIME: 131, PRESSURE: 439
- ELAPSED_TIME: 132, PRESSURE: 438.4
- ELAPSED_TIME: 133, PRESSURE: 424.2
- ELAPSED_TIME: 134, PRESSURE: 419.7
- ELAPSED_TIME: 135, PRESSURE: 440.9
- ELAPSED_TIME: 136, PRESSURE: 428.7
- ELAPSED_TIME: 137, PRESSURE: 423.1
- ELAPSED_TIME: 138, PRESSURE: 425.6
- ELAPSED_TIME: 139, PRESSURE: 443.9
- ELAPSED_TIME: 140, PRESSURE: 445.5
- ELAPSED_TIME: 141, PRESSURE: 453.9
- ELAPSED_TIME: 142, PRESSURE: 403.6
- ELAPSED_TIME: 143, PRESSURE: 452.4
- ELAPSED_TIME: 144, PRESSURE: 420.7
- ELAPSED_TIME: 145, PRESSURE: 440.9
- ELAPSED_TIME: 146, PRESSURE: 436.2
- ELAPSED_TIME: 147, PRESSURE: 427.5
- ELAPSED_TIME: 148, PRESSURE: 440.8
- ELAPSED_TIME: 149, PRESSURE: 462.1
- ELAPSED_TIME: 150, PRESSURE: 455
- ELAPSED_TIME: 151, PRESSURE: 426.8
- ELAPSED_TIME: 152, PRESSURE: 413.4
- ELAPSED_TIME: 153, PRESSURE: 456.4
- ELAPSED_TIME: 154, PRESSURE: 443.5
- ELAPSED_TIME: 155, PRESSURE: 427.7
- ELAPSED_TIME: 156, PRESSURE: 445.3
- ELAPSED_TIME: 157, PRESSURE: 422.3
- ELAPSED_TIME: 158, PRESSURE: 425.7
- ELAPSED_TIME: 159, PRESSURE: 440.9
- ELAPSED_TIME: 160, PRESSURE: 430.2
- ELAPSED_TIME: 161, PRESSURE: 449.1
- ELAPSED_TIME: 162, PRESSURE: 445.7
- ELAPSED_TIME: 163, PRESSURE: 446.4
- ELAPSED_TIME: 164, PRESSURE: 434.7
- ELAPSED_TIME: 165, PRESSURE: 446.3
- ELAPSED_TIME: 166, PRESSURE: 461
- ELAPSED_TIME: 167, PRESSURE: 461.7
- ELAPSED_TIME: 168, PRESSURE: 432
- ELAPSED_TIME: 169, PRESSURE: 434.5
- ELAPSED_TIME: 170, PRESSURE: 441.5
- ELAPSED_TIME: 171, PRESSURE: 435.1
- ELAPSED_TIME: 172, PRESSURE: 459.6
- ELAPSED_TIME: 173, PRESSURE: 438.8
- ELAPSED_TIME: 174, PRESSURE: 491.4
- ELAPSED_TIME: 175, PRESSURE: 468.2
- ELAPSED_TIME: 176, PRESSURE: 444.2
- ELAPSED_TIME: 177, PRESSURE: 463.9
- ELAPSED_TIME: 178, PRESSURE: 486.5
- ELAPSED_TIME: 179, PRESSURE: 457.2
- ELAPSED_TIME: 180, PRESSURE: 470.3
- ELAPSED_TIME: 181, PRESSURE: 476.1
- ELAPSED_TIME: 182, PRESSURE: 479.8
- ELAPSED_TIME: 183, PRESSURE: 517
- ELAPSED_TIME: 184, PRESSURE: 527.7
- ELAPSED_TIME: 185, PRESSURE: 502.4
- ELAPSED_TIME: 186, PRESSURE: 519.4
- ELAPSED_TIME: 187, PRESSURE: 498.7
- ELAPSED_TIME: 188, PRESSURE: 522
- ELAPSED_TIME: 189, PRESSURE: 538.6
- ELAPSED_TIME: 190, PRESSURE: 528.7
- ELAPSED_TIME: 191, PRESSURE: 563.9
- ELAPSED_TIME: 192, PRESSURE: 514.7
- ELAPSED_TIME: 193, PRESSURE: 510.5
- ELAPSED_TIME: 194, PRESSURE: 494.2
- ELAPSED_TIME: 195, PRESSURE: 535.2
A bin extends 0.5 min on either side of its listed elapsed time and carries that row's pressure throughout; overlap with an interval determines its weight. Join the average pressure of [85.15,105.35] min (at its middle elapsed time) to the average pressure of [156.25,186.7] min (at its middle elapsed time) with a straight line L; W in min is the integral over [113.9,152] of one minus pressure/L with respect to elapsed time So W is 2.8 min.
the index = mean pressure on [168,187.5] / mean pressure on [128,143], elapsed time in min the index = 1.10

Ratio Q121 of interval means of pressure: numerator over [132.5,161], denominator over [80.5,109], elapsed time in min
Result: 0.9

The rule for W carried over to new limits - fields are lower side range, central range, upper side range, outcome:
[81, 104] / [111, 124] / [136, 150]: 0.6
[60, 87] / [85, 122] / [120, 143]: -1.2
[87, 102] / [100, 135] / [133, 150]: 1.7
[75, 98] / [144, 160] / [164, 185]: 1.1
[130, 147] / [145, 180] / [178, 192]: 1.9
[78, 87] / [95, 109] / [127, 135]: 0.3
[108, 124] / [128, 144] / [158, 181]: 0.4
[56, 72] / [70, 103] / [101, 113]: -1.7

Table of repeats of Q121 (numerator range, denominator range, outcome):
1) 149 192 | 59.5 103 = 1.00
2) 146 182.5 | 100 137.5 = 1.03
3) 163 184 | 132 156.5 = 1.06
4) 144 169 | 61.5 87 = 0.96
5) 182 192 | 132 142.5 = 1.21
